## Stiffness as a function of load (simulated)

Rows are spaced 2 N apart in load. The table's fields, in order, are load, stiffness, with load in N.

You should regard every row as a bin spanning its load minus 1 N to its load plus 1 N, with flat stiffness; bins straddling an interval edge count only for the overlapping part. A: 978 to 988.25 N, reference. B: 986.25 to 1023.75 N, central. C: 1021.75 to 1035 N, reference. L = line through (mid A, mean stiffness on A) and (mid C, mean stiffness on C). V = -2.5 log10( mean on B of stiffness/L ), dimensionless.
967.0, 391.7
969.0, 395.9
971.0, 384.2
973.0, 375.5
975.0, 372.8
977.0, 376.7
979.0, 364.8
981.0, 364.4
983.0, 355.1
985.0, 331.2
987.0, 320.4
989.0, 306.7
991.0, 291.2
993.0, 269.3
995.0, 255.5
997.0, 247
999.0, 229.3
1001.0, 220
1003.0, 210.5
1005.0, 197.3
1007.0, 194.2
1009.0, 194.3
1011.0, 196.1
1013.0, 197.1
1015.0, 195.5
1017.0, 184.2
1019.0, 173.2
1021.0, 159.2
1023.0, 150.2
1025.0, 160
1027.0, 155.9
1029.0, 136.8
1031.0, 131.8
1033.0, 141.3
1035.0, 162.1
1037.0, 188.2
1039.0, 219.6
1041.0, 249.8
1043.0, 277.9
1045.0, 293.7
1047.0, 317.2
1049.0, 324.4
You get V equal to 0.14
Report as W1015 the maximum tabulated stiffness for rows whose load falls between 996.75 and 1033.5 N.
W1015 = 247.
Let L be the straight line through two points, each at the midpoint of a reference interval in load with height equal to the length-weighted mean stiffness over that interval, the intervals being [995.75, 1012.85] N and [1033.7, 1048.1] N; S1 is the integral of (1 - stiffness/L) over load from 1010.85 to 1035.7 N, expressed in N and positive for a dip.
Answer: 6.87 N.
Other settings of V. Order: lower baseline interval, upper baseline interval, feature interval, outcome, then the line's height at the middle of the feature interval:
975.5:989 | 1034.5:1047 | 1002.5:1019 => 0.46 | 297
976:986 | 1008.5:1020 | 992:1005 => 0.15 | 270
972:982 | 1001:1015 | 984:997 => 0.02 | 296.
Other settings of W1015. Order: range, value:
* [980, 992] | 364.4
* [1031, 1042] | 249.8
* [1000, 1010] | 220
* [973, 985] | 376.7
